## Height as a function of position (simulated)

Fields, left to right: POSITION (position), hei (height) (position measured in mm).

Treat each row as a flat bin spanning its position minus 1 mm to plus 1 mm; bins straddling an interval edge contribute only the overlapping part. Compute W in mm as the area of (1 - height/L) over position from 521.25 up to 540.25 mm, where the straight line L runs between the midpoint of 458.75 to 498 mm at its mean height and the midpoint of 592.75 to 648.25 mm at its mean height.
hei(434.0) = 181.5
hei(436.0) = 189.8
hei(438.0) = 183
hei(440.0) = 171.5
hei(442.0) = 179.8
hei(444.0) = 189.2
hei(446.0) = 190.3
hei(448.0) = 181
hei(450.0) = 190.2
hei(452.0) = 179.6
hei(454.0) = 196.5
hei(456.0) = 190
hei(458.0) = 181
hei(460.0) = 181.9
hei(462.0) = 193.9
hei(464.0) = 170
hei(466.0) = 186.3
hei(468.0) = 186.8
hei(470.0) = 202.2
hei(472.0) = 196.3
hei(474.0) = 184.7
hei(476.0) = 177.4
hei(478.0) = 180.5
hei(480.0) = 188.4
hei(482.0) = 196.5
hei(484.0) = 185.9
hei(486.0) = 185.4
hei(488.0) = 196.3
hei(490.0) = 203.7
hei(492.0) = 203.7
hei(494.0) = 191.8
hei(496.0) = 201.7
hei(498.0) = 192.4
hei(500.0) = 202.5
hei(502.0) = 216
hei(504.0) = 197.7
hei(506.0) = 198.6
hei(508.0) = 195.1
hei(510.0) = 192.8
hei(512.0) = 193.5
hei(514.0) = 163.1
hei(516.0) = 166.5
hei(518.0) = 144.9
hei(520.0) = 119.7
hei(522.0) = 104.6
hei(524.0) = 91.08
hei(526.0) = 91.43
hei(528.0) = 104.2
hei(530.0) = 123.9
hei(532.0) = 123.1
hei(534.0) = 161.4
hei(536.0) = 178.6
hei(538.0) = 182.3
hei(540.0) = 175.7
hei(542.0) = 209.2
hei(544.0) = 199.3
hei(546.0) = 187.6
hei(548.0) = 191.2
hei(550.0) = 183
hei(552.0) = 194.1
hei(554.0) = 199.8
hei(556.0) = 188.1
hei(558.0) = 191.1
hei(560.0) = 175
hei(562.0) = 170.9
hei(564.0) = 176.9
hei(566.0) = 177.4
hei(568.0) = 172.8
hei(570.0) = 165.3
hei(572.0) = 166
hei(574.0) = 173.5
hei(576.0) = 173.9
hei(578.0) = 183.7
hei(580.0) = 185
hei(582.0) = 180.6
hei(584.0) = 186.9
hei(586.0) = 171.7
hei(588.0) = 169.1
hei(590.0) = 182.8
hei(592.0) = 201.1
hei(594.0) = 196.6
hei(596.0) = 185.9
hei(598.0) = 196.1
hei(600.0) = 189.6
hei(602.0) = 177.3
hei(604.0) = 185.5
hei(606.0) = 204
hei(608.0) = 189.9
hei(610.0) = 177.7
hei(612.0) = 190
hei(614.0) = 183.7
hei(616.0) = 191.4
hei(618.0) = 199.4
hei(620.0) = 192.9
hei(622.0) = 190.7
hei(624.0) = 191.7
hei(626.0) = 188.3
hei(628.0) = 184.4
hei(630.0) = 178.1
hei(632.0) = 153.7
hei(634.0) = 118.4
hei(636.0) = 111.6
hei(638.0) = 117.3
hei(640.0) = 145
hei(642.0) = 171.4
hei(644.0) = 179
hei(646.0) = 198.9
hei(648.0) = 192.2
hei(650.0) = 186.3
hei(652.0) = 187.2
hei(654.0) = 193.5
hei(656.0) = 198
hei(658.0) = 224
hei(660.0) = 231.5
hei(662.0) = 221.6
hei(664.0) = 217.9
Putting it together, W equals 5.44 mm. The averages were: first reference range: 190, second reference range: 178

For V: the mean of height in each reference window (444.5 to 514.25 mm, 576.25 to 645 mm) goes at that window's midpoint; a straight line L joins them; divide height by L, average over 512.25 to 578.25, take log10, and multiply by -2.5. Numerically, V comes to 0.13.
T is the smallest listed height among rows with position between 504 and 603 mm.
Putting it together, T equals 91.08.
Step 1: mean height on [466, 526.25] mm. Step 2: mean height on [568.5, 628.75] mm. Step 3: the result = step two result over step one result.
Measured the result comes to 1.03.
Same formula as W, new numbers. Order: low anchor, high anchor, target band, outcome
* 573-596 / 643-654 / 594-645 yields 2.7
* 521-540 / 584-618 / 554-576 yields -2.5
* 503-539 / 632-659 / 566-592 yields -2.7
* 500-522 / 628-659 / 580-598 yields -1.2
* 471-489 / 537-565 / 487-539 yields 5.8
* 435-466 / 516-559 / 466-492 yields -2.1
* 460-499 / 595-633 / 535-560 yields -0.1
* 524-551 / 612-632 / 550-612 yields -3.3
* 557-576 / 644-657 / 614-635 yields 0.8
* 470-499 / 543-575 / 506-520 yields 1.1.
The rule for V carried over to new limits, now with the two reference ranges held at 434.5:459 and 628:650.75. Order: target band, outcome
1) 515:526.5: 0.405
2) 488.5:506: -0.128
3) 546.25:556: -0.118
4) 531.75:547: -0.042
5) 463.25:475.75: -0.031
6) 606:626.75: -0.168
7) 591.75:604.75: -0.149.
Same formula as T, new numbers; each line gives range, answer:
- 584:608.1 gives 169.1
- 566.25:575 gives 165.3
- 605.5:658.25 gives 111.6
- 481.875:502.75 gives 185.4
